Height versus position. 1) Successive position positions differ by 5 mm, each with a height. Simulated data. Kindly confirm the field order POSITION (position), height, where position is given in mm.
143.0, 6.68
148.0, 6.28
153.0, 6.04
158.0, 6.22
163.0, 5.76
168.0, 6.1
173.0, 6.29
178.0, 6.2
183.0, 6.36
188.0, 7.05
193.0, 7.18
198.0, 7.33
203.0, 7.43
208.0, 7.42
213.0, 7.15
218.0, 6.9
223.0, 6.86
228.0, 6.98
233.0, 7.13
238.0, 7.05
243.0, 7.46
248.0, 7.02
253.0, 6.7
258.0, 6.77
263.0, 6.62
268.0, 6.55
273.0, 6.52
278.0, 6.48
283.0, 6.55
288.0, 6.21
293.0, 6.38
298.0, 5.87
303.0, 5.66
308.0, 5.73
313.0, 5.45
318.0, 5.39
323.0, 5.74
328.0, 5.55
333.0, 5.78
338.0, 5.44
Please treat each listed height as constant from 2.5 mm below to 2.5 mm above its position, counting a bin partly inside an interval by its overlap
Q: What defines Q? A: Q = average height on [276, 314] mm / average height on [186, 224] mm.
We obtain 0.84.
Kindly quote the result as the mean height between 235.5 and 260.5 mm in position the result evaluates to 7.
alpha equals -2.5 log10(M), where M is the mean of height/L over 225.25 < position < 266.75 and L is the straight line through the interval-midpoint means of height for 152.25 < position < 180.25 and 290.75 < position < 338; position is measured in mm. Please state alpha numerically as -0.180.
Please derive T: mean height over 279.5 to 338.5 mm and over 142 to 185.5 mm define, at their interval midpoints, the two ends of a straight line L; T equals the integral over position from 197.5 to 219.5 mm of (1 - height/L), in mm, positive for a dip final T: -4.2 mm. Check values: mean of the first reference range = 6.2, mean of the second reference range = 5.84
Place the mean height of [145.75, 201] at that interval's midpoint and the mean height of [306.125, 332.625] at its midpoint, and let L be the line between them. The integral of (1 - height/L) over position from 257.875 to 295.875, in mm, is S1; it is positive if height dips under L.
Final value -4.24 mm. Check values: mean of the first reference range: 6.45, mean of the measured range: 6.49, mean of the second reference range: 5.58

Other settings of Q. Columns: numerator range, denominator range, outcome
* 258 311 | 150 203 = 0.97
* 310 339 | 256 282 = 0.85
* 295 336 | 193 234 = 0.79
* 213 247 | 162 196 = 1.09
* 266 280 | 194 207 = 0.89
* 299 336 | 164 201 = 0.85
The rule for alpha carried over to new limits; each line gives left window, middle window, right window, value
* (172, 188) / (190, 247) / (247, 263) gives -0.09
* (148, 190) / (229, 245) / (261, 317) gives -0.16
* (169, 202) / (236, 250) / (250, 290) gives -0.09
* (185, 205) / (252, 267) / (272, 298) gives -0.01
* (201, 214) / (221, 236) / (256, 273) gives 0.01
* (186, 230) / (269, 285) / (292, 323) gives -0.06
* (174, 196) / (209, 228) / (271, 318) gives -0.08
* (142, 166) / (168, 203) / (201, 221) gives 0.00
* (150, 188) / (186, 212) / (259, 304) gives -0.17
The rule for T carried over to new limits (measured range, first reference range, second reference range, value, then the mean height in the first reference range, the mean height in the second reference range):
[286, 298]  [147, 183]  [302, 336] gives -1.07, 6.14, 5.61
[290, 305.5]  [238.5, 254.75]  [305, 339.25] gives 0.24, 7.08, 5.59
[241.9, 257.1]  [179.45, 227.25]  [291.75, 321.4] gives -1.26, 7.05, 5.72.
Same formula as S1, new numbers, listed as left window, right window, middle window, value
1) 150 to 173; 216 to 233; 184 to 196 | -1.1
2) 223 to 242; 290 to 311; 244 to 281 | -0.8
